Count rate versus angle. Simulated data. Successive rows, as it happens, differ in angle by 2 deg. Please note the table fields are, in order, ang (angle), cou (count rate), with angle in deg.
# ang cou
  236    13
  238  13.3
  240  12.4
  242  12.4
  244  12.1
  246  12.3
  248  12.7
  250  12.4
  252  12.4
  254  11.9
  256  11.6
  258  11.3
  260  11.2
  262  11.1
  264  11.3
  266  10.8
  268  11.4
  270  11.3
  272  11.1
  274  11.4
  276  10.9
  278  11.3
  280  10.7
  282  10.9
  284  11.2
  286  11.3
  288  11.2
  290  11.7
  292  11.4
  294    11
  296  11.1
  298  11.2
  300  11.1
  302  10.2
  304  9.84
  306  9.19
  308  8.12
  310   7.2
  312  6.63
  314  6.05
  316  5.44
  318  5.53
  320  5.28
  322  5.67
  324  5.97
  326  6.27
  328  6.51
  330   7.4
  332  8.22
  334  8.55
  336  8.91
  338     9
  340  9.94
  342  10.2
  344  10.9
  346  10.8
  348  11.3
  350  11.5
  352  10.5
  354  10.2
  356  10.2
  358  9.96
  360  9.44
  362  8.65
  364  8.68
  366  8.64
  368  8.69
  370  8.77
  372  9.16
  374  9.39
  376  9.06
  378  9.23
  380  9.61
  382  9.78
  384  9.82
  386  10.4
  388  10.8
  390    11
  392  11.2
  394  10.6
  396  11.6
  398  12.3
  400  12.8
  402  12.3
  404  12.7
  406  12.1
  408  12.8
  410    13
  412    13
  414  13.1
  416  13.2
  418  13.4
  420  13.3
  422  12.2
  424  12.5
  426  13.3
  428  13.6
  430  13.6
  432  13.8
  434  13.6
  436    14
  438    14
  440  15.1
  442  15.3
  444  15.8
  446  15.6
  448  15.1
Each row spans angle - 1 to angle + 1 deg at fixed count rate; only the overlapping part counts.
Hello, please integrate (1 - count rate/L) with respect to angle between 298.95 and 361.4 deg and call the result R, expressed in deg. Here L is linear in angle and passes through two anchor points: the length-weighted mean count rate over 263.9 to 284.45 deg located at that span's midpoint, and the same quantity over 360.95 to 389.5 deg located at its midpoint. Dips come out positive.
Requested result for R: 9.4 deg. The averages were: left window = 11.1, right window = 9.36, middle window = 8.58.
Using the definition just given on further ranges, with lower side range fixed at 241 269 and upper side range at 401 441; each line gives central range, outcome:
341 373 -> 7.1 deg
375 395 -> 4.3 deg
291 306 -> 1.8 deg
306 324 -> 8.6 deg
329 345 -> 4.3 deg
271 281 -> 0.7 deg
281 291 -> 0.7 deg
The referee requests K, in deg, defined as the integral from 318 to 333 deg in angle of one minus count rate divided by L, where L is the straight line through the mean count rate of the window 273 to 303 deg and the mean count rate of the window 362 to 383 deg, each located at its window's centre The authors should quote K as 5.6 deg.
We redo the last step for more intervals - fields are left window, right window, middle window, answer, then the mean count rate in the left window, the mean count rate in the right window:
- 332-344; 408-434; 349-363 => 0.1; 9.36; 13.2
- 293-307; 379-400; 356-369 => 2.0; 10.5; 10.8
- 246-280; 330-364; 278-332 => 9.6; 11.5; 9.78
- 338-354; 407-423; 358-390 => 6.0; 10.6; 13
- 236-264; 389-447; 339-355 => 2.6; 12.1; 13.1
